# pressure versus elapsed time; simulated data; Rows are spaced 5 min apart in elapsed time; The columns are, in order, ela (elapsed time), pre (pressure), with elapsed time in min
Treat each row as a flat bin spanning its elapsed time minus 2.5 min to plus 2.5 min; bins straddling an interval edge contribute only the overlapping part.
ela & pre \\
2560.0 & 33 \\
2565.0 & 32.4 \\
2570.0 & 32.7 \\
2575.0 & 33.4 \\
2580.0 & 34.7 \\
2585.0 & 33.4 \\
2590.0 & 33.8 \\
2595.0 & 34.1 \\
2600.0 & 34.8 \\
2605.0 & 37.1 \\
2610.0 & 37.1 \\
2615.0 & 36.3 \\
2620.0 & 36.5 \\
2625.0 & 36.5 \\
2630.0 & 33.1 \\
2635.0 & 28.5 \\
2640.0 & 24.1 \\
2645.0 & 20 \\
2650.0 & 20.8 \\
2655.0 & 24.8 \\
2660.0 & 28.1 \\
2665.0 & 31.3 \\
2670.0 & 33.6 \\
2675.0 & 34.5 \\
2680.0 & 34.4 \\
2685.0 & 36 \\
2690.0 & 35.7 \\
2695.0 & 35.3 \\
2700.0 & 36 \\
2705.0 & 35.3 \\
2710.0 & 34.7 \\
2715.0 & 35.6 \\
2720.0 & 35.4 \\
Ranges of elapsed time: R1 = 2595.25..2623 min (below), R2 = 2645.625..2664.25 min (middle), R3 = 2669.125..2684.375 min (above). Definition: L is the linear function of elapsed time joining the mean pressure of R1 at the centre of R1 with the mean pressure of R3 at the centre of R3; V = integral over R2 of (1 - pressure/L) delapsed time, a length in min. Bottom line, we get 5.5 min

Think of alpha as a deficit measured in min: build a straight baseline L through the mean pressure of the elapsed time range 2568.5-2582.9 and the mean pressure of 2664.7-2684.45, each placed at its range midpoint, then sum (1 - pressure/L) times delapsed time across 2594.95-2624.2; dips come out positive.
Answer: -2.1 min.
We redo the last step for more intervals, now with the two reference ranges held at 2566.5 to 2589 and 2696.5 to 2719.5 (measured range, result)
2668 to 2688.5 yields 0.2 min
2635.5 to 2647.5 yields 3.9 min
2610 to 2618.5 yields -0.6 min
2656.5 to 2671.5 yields 1.9 min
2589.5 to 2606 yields -0.5 min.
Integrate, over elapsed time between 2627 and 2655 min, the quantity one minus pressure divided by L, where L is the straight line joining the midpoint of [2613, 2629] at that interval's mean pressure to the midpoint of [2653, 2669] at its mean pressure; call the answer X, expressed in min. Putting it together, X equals 6.1 min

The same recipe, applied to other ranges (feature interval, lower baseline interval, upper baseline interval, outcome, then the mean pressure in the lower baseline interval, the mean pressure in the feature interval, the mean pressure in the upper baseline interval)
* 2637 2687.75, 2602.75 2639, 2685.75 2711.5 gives 9.1 min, 34.5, 28.8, 35.5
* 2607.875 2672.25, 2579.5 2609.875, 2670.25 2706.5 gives 9.2 min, 34.8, 30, 35.2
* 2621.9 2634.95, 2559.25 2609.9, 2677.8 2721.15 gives 0.3 min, 34.1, 33.7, 35.4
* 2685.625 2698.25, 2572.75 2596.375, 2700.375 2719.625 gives -0.2 min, 33.9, 35.6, 35.3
